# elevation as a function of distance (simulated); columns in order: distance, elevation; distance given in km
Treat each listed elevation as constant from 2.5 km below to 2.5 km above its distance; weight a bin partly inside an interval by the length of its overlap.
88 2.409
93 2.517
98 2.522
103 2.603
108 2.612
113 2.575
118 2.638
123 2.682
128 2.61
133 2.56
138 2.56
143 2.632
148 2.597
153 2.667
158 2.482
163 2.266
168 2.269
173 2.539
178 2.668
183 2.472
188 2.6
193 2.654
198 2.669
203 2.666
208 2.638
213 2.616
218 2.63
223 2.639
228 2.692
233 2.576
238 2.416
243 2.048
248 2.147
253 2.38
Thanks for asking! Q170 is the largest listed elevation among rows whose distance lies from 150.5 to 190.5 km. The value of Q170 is 2.668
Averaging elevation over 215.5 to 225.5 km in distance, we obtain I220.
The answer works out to 2.63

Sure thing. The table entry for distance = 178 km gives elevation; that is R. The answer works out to 2.668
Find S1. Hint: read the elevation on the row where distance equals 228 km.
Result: 2.692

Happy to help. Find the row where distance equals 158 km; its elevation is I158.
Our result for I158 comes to 2.482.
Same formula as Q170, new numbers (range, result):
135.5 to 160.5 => 2.667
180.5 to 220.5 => 2.669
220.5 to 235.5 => 2.692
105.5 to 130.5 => 2.682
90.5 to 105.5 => 2.603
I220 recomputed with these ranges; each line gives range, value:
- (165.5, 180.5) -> 2.49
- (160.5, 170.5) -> 2.27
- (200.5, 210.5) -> 2.65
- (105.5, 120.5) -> 2.61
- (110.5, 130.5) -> 2.63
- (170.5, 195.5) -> 2.59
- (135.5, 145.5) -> 2.6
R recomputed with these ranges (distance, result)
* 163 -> 2.266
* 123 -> 2.682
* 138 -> 2.56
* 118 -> 2.638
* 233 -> 2.576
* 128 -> 2.61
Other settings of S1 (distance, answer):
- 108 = 2.612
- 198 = 2.669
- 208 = 2.638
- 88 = 2.409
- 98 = 2.522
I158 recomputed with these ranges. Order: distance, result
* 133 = 2.56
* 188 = 2.6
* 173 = 2.539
